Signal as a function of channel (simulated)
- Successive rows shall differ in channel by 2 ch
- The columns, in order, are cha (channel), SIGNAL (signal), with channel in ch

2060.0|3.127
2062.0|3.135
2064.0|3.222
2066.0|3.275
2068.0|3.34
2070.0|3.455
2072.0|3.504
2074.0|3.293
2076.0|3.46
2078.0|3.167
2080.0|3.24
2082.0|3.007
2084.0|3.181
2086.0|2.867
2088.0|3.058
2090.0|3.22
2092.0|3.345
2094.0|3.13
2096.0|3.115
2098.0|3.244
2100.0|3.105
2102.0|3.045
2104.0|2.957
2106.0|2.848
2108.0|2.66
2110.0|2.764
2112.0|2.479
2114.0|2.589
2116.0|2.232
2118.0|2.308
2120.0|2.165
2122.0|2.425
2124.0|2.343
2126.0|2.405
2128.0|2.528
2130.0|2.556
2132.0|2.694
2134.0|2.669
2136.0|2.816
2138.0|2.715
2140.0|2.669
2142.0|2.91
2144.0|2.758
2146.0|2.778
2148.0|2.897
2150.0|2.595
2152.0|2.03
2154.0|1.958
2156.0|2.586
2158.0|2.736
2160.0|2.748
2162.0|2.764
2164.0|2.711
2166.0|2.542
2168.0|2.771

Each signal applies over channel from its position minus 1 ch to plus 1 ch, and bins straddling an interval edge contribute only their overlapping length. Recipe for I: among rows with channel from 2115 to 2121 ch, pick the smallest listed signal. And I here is 2.165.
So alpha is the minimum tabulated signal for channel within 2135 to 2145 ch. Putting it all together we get 2.669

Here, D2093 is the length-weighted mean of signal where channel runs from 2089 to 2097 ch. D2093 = 3.2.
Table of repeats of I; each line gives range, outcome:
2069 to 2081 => 3.167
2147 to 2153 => 2.03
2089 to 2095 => 3.13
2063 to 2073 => 3.222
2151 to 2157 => 1.958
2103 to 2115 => 2.479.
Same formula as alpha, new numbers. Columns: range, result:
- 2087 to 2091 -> 3.058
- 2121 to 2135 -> 2.343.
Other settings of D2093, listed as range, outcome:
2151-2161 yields 2.41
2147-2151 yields 2.75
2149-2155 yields 2.19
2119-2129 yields 2.37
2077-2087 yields 3.09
